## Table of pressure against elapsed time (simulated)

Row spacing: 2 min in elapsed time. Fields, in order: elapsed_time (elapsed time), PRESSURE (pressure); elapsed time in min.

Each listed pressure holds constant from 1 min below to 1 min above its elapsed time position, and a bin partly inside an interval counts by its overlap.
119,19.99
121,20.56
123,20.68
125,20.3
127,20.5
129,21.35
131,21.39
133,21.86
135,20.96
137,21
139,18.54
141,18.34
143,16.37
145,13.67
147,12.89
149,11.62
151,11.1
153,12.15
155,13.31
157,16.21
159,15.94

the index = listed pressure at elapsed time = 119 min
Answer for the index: 19.99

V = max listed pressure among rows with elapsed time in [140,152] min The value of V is 18.34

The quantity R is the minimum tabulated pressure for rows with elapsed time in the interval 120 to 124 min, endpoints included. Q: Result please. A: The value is 20.56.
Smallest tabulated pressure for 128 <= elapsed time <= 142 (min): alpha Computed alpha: 18.34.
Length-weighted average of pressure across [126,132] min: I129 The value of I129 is 21.1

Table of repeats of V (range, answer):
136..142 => 21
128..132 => 21.39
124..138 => 21.86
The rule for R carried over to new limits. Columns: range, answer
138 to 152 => 11.1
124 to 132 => 20.3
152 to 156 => 12.15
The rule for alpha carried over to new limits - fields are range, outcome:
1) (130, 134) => 21.39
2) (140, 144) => 16.37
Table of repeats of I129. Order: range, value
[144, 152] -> 12.3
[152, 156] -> 12.7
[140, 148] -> 15.3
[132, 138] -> 21.3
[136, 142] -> 19.3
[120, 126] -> 20.5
